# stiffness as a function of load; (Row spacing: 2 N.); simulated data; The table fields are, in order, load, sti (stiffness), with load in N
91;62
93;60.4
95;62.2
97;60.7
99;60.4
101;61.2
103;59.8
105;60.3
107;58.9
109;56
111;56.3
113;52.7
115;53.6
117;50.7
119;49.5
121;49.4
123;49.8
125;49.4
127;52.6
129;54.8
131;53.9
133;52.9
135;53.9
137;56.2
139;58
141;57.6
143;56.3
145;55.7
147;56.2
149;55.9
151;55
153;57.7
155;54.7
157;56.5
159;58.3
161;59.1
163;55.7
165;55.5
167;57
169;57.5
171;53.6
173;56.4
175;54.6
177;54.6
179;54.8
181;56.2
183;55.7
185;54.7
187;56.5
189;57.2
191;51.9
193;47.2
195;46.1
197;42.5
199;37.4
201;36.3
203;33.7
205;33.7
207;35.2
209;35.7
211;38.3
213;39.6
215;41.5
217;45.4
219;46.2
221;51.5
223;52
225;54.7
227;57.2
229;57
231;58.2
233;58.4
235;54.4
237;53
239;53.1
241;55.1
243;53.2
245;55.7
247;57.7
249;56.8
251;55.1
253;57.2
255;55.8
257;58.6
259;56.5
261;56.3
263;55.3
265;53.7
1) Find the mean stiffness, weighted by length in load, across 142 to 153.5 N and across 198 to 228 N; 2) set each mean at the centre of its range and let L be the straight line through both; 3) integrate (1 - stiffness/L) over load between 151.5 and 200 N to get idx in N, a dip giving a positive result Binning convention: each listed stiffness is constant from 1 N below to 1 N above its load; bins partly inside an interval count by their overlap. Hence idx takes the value -3.4 N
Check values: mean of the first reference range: 56.1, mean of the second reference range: 42.6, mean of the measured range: 53.8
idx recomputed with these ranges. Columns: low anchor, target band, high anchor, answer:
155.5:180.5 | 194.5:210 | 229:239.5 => 5.16 N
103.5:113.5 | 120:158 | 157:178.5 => 1.43 N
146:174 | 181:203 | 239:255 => 3.09 N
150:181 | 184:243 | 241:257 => 8.68 N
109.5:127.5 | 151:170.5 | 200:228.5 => -3.58 N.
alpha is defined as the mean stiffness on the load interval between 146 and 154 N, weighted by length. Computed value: 56.2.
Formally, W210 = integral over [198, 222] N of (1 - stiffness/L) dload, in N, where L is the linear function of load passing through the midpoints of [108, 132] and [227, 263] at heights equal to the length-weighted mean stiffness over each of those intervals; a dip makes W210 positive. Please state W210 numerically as 6.8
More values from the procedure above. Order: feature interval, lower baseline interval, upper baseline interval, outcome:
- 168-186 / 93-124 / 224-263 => 0.2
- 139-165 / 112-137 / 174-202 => -2.6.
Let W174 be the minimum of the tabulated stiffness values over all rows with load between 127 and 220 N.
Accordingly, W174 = 33.7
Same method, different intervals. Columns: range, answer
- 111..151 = 49.4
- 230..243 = 53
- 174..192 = 51.9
